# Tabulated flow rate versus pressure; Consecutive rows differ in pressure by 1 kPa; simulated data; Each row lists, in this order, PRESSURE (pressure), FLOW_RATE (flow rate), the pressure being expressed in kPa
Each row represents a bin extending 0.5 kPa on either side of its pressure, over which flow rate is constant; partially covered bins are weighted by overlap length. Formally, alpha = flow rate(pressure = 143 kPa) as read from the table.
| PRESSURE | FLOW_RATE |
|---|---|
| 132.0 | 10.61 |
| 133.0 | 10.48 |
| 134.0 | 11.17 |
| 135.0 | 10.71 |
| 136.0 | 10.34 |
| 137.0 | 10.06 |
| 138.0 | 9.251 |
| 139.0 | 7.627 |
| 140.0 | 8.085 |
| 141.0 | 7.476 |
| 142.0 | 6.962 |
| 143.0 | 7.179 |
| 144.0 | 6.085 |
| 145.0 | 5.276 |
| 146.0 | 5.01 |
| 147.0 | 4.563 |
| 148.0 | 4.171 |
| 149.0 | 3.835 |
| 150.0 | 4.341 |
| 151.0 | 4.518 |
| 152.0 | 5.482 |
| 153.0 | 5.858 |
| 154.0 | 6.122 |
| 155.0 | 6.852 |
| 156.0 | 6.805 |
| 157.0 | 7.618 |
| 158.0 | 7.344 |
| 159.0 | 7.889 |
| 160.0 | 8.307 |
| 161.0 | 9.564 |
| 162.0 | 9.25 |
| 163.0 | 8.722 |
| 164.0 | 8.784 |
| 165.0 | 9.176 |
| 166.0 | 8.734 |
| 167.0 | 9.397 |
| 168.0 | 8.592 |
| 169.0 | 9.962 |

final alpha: 7.179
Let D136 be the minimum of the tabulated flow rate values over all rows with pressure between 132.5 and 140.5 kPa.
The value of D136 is 7.627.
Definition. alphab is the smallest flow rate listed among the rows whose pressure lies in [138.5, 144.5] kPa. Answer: 6.085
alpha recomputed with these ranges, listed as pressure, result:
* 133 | 10.48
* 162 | 9.25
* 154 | 6.122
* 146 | 5.01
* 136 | 10.34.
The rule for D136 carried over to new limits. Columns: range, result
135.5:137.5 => 10.06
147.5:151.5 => 3.835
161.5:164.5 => 8.722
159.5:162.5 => 8.307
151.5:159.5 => 5.482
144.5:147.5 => 4.563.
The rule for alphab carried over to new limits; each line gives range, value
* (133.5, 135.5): 10.71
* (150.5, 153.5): 4.518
